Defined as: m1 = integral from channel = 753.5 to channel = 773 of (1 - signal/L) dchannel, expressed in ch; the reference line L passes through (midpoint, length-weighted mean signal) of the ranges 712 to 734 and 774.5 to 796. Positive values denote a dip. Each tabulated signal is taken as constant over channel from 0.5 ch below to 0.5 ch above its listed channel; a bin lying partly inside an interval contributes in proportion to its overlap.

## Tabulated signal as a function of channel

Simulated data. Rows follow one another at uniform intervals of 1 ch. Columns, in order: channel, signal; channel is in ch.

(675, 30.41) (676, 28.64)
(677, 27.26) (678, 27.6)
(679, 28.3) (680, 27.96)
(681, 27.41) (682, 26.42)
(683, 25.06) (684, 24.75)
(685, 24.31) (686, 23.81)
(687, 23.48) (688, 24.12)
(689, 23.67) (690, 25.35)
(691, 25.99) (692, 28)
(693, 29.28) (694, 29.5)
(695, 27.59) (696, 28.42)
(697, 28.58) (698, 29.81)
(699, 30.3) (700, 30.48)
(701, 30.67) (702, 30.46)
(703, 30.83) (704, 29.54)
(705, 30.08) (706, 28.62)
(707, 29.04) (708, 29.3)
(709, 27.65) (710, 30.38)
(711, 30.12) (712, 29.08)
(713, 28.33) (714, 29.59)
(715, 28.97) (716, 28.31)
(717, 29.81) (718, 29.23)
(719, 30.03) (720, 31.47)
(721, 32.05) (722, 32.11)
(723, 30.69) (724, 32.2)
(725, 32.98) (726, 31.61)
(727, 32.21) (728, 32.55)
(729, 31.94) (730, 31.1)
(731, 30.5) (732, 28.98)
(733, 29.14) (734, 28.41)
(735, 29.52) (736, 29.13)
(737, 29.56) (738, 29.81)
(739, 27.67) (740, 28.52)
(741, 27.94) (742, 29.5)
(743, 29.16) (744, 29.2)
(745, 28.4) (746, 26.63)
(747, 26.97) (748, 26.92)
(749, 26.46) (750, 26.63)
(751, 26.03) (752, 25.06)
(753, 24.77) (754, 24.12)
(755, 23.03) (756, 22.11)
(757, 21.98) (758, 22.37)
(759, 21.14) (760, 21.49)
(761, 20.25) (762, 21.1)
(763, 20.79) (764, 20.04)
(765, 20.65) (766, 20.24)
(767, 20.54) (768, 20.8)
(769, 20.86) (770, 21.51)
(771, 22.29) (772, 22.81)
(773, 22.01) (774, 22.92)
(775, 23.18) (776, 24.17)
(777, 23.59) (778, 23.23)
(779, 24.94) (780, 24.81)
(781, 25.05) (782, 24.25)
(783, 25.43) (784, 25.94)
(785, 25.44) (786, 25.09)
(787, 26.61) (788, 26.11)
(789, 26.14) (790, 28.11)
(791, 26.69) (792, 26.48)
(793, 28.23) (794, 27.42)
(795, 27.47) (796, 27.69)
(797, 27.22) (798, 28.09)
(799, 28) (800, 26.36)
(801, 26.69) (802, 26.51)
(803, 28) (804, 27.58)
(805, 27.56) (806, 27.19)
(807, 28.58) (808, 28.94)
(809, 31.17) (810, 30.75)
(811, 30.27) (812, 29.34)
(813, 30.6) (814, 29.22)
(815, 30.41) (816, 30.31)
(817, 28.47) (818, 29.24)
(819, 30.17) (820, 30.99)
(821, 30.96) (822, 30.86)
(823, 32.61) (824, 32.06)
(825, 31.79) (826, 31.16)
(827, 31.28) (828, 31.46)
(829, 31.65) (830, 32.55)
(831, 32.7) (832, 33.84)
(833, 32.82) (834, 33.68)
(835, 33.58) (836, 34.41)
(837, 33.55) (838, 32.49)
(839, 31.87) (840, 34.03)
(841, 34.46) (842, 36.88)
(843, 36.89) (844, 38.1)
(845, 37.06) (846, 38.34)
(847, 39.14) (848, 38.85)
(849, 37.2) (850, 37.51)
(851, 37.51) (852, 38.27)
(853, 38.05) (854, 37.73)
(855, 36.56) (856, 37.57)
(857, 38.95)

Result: 4.2 ch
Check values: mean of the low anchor 30.6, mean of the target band 21.5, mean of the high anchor 25.7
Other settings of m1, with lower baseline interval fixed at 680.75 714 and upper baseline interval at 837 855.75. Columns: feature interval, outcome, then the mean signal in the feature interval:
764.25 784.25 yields 5.9 ch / 22.9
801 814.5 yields 2.2 ch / 28.8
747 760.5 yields 3.1 ch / 24.1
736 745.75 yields 0.5 ch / 28.8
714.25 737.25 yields -0.8 ch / 30.5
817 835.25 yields 1.9 ch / 31.7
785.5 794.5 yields 1.8 ch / 26.8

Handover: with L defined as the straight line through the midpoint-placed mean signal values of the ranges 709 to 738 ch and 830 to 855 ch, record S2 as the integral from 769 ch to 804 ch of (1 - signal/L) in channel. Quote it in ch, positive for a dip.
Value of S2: 8.1 ch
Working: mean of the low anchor 30.3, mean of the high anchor 35.7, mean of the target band 25.5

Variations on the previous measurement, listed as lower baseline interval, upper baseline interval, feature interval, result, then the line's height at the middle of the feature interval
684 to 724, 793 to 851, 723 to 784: 8.4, 29.9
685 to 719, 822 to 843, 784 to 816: 4.0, 31.8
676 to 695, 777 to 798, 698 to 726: -4.1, 26.3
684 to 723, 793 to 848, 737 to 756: 1.7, 29.6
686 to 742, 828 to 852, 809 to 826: 1.8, 34.1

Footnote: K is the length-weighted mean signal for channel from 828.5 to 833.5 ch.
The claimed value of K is 32.7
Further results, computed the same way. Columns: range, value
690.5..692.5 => 27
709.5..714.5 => 29.5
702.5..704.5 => 30.2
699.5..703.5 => 30.6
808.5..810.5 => 31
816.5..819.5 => 29.3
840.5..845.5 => 36.7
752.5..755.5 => 24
